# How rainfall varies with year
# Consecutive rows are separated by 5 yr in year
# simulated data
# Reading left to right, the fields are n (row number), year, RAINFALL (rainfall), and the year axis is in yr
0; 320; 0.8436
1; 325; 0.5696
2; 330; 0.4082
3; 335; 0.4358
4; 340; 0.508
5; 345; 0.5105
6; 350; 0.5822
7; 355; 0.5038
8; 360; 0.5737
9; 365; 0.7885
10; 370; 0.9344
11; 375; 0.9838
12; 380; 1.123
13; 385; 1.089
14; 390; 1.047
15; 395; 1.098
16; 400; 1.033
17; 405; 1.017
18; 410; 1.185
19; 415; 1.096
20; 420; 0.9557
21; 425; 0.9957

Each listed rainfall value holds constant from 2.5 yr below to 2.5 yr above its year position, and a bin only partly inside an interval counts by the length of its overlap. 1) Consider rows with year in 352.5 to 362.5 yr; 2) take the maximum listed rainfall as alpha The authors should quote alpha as 0.5737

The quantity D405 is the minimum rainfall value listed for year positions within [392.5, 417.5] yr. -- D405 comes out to 1.017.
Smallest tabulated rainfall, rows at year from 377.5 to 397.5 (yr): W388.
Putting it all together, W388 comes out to 1.047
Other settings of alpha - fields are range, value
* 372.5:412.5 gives 1.185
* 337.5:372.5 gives 0.9344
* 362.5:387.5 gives 1.123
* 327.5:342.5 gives 0.508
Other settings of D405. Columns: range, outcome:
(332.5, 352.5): 0.4358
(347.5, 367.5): 0.5038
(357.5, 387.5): 0.5737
